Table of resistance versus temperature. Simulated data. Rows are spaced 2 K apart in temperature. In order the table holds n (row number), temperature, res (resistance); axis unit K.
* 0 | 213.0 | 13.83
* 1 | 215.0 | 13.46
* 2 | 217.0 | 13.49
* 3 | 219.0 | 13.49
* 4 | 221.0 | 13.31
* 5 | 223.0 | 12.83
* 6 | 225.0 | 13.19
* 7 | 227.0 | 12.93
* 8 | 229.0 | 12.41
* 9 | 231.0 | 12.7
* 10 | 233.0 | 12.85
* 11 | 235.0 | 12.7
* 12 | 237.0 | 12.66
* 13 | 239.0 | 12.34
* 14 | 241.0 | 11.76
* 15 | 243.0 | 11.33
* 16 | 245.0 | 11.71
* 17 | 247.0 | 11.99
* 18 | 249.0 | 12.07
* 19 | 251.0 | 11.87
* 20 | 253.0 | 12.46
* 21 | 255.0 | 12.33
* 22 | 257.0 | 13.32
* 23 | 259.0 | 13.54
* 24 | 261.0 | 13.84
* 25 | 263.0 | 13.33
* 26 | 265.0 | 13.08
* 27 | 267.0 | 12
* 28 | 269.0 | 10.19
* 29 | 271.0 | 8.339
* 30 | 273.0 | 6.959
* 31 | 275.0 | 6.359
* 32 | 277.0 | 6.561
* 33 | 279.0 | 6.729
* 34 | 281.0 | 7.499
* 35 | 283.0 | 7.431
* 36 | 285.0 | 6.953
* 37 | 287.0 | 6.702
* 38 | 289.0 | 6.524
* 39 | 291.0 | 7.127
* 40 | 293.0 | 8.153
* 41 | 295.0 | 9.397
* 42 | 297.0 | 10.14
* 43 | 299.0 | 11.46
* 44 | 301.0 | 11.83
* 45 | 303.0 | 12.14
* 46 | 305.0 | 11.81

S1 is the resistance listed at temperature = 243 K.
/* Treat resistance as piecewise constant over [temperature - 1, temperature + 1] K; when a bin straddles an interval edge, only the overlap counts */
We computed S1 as 11.33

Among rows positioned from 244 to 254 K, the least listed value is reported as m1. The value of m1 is 11.71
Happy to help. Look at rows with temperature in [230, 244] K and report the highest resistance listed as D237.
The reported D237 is 12.85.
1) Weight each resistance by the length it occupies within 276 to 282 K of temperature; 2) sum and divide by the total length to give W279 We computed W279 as 6.93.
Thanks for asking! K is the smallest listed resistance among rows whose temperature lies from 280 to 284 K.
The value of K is 7.431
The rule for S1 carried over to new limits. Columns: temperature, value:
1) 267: 12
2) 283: 7.431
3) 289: 6.524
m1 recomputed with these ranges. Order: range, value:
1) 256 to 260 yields 13.32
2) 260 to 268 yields 12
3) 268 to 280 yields 6.359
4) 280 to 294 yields 6.524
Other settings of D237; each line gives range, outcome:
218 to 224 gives 13.49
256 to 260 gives 13.54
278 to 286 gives 7.499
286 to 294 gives 8.153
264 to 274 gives 13.08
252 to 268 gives 13.84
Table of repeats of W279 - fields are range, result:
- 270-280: 6.99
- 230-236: 12.8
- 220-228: 13.1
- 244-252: 11.9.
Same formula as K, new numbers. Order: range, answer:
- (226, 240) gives 12.34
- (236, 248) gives 11.33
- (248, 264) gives 11.87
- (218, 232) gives 12.41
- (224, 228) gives 12.93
